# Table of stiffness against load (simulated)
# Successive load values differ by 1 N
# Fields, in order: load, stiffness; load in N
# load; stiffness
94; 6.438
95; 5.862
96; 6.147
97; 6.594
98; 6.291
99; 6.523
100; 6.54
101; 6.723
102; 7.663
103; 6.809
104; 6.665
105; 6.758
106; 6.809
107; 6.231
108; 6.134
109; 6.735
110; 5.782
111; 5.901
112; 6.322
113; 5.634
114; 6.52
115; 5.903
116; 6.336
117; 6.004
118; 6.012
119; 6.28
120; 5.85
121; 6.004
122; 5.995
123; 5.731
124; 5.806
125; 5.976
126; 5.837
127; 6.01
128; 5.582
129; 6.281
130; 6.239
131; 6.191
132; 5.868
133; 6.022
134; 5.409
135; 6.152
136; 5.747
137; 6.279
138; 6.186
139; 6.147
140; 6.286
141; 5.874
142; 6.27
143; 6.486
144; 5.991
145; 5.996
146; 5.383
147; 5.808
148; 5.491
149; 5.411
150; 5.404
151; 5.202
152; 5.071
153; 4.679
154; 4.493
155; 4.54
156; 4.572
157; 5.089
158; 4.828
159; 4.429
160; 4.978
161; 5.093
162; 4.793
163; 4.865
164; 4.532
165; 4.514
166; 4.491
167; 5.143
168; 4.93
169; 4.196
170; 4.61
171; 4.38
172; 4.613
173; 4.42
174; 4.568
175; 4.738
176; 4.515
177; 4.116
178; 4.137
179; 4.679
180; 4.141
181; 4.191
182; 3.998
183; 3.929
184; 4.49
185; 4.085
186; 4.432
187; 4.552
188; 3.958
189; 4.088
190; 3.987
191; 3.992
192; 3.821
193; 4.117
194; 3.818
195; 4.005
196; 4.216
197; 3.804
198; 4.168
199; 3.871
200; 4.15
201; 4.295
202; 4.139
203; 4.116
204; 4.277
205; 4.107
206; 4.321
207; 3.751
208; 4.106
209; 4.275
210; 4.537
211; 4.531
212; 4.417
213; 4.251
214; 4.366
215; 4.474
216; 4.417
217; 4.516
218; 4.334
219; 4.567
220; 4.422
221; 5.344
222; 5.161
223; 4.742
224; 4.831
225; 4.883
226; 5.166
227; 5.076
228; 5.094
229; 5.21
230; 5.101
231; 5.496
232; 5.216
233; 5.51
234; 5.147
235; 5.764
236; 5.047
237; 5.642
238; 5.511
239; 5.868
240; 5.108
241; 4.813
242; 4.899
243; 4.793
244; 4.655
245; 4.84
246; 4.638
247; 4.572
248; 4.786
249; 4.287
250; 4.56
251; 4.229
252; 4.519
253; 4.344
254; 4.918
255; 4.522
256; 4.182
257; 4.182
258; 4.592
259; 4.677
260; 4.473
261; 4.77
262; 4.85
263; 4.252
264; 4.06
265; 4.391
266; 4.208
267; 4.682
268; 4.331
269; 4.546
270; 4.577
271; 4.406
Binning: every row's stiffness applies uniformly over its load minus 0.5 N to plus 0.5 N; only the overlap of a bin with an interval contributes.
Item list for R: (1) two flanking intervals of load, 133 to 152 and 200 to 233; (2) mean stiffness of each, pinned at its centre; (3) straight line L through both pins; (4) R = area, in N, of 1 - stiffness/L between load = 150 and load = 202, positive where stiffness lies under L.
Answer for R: 8.5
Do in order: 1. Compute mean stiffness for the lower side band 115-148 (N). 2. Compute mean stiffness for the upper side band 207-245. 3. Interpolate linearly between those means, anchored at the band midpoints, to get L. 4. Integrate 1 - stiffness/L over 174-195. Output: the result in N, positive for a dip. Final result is 4.6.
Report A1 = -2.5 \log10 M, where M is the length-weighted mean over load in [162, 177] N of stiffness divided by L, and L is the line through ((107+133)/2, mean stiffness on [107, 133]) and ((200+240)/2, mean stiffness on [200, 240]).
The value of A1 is 0.18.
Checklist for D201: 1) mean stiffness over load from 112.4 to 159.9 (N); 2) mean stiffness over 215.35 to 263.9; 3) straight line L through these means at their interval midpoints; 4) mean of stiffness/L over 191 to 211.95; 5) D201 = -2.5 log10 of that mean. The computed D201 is 0.24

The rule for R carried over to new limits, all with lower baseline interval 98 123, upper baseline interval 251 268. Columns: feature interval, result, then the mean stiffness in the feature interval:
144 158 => 1.5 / 5.18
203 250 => 0.7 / 4.79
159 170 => 1.8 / 4.73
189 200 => 2.7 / 3.99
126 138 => 0.1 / 5.98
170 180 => 1.9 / 4.45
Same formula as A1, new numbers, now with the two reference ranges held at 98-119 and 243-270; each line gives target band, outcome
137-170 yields 0.12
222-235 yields -0.06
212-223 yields 0.09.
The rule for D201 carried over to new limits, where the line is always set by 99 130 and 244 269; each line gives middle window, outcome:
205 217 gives 0.17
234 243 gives -0.12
